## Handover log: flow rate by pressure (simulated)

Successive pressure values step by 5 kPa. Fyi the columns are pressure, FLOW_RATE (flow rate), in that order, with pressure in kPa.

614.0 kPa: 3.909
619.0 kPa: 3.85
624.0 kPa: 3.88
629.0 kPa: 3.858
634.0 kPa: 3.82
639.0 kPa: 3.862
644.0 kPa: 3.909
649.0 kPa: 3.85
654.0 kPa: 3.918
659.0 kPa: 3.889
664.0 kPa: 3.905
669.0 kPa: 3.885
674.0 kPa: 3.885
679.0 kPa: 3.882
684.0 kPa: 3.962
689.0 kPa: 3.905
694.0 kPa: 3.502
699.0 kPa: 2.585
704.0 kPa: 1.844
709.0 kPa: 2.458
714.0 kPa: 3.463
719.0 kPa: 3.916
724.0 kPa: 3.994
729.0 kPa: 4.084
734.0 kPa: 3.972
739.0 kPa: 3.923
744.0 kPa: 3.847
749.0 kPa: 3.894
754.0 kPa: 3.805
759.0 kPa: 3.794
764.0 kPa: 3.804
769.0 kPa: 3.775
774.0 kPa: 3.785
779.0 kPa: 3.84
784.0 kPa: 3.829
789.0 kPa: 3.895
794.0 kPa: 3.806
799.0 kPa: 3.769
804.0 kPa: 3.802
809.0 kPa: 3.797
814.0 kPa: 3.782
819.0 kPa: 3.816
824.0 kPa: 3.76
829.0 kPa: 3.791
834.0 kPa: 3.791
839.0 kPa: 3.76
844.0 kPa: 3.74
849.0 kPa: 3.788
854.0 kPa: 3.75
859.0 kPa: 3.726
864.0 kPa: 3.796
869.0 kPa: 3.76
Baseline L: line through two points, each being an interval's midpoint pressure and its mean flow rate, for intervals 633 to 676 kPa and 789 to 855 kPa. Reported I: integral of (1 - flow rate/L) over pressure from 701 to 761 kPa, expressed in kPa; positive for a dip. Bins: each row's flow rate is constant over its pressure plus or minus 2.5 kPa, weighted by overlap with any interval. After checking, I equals 4.1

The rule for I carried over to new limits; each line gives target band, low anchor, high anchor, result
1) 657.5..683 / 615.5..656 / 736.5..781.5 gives -0.2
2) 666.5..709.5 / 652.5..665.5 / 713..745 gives 6.0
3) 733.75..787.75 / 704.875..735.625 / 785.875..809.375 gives -2.3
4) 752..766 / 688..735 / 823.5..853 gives -1.2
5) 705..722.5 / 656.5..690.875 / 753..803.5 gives 3.0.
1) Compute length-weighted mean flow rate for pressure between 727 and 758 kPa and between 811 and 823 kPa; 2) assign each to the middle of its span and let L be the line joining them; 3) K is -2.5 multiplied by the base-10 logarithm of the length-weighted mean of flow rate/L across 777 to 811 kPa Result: 0.00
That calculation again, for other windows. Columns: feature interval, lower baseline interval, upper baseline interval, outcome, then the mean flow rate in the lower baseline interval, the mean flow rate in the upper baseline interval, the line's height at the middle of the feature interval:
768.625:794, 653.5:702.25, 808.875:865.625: -0.023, 3.7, 3.77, 3.75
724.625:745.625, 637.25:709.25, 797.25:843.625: -0.085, 3.58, 3.78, 3.67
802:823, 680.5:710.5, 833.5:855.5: -0.052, 3.09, 3.76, 3.62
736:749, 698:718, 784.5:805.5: -0.234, 2.69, 3.82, 3.14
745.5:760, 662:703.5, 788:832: -0.037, 3.6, 3.8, 3.71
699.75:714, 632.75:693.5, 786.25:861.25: 0.498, 3.88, 3.79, 3.85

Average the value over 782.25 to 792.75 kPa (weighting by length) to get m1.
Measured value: 3.86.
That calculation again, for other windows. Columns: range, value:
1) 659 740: 3.58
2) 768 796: 3.82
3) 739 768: 3.83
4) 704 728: 3.33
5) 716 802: 3.86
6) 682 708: 3.1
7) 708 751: 3.77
